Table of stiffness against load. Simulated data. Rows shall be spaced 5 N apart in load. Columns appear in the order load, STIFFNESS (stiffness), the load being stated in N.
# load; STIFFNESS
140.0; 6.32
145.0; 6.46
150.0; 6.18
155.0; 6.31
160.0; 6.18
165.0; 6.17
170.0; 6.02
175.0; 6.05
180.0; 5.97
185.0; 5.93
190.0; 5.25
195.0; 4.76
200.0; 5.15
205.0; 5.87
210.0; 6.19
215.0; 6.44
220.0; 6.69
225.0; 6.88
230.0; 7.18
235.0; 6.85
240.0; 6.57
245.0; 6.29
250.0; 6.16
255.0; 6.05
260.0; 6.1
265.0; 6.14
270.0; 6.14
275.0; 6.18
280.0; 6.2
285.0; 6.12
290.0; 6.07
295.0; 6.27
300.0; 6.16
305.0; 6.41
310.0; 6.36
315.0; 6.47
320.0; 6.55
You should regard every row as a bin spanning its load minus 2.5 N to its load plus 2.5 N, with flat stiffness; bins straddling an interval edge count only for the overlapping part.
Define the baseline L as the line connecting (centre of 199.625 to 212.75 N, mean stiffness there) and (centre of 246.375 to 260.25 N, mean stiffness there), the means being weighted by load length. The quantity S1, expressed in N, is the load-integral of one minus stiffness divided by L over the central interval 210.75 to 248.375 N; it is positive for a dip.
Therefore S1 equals -4.3 N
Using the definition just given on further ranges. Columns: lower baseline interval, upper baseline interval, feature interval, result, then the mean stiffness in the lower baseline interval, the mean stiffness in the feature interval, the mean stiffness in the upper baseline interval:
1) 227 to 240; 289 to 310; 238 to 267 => 2.23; 6.92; 6.21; 6.25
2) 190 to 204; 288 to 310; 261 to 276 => -0.61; 5.11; 6.15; 6.25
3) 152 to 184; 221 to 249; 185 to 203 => 3.25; 6.11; 5.2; 6.72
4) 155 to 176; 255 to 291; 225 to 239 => -1.85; 6.13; 6.94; 6.13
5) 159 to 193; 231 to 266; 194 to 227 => 0.47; 5.91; 6.04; 6.35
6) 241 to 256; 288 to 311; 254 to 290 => 0.59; 6.22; 6.13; 6.25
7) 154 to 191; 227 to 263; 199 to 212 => 0.89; 6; 5.79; 6.46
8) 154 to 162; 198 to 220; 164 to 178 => 0.26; 6.24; 6.07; 6.02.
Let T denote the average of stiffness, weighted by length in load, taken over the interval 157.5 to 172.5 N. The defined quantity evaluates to 6.12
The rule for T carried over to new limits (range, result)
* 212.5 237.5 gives 6.81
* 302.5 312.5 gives 6.38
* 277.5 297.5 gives 6.17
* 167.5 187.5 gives 5.99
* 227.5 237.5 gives 7.02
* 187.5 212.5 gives 5.44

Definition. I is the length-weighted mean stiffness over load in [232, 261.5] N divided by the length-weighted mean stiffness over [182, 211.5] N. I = 1.2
